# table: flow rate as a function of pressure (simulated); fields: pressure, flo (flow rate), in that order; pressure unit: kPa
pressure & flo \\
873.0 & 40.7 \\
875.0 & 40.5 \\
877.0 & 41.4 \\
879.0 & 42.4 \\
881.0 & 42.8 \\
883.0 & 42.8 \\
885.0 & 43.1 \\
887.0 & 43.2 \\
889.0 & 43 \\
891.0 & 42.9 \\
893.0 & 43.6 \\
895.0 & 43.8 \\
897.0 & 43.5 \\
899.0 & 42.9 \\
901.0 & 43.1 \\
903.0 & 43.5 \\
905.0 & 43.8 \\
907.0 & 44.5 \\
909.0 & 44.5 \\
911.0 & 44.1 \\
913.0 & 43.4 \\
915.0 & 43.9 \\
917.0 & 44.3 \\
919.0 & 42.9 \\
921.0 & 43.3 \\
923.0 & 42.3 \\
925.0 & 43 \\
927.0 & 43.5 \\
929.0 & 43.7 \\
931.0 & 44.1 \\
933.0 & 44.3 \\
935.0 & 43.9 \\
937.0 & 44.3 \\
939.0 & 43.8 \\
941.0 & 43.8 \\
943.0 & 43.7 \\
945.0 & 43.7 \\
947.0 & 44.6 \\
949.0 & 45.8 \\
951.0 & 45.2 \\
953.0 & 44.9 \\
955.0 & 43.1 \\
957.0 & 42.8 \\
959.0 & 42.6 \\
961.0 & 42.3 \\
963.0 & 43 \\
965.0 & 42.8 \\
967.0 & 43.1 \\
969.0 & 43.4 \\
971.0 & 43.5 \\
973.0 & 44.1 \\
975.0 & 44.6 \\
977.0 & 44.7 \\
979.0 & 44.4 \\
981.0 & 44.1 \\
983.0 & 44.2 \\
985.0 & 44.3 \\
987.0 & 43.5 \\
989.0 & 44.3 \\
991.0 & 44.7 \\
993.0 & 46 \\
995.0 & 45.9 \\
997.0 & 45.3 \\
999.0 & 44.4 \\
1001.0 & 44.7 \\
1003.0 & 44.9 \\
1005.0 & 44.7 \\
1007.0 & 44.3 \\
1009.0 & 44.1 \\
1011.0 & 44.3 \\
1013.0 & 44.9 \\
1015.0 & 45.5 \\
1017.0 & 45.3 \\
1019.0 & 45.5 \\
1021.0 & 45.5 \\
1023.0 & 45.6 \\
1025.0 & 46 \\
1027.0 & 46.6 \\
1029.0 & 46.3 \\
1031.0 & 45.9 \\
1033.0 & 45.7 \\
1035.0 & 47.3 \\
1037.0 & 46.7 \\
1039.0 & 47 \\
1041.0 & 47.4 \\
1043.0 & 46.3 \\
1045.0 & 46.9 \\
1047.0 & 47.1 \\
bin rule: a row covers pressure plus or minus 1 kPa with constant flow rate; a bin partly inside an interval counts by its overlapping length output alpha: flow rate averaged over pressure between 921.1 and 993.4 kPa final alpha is 43.9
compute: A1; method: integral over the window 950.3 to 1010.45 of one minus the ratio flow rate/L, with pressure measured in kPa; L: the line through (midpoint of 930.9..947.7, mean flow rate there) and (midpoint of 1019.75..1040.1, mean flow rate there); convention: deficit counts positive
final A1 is 1.2 kPa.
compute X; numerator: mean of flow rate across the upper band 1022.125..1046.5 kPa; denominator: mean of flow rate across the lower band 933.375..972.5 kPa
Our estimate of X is 1.06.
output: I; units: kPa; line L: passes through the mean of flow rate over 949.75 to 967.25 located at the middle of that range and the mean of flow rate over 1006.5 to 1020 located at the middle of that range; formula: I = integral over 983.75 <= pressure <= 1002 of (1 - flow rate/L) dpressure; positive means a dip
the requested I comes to -0.2 kPa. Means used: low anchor 43.4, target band 44.8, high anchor 44.9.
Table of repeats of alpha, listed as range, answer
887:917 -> 43.6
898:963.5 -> 43.7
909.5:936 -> 43.6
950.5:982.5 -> 43.6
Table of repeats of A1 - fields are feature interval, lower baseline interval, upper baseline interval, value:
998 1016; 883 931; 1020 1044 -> 0.4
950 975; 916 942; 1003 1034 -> 0.5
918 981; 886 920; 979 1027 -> 0.7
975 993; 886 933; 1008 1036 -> 0.2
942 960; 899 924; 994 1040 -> 0.1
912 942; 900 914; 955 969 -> -0.1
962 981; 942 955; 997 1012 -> 0.3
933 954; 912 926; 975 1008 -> -0.3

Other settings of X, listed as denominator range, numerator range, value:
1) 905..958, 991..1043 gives 1.04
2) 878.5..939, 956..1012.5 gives 1.01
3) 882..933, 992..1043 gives 1.05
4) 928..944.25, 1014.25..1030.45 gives 1.04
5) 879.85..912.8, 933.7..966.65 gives 1.01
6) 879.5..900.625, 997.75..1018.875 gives 1.04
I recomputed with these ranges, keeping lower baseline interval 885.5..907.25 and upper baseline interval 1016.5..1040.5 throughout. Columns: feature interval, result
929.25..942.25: 0.06 kPa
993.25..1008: 0.20 kPa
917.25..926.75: 0.19 kPa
